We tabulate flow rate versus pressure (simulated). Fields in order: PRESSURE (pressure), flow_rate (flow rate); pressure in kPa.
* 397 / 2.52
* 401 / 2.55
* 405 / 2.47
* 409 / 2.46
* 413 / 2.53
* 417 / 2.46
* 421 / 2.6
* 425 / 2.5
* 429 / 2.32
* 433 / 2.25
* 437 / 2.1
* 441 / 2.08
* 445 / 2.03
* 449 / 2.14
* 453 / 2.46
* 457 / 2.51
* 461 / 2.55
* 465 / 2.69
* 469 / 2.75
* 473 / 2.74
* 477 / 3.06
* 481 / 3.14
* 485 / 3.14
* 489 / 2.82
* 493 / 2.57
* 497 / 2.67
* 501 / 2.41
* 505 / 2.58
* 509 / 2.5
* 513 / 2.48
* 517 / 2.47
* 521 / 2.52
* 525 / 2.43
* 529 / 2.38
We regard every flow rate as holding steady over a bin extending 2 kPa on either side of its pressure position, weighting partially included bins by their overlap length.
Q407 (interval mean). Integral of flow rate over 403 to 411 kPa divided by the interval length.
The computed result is 2.46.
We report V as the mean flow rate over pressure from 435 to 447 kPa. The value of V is 2.07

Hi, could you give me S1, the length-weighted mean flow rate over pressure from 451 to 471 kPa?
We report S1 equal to 2.59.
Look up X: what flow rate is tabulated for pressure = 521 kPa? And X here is 2.52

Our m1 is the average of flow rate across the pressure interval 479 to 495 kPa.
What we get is 2.92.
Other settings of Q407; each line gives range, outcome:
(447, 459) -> 2.37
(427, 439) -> 2.22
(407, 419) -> 2.48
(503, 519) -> 2.51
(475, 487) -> 3.11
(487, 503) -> 2.62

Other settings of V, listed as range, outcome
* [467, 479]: 2.85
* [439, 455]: 2.18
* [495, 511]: 2.54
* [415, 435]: 2.43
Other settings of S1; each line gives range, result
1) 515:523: 2.5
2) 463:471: 2.72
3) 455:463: 2.53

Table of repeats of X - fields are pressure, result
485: 3.14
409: 2.46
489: 2.82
